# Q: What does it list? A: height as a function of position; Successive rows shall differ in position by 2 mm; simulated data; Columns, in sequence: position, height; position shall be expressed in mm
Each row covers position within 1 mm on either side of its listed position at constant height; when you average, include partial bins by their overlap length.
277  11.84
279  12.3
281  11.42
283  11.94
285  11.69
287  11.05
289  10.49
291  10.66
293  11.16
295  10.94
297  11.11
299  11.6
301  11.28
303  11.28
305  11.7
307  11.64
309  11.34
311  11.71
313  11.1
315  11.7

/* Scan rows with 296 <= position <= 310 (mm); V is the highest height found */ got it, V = 11.7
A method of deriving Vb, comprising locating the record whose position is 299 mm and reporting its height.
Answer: 11.6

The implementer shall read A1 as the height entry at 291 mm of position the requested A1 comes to 10.66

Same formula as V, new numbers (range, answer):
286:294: 11.16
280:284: 11.94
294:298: 11.11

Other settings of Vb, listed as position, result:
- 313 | 11.1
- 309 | 11.34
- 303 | 11.28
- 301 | 11.28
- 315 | 11.7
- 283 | 11.94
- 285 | 11.69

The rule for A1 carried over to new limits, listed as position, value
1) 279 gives 12.3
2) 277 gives 11.84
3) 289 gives 10.49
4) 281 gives 11.42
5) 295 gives 10.94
